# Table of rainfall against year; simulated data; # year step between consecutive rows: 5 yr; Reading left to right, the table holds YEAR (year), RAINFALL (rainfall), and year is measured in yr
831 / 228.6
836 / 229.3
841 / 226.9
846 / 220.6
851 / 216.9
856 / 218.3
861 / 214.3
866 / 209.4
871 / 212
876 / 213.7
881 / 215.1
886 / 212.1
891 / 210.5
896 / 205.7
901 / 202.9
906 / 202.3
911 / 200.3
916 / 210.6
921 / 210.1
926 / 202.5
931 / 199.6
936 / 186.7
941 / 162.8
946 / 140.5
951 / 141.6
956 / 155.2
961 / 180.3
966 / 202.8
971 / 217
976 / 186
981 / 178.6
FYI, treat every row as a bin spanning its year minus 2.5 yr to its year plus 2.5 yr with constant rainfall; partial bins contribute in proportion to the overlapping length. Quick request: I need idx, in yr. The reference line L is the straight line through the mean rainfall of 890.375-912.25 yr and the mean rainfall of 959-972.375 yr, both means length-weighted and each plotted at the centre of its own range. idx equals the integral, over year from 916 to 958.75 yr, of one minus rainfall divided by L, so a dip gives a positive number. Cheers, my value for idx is 5.2 yr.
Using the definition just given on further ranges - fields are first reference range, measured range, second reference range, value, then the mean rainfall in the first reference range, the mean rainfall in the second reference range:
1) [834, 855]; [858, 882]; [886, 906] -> 0.2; 223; 207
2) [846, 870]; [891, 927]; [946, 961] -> -4.8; 215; 152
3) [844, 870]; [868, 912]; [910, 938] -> 0.1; 216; 202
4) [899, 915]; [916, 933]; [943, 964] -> -1.8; 203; 156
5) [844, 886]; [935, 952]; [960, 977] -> 3.9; 215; 199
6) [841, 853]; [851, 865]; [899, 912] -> 0.1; 221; 202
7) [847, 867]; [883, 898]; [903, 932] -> 0.0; 216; 204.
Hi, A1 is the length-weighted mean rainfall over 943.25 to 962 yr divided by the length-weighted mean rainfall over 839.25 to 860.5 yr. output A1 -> 0.7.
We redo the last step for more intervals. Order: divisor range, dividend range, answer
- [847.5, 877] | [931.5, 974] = 0.82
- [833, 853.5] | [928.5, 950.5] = 0.76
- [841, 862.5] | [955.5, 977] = 0.88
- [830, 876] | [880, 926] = 0.95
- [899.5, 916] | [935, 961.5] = 0.78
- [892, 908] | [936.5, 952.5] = 0.75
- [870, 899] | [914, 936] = 0.96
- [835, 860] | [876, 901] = 0.95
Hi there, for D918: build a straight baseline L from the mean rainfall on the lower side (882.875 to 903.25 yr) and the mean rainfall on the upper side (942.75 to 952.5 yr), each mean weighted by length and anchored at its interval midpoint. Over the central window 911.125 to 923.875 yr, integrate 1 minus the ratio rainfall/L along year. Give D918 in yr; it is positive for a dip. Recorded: -2.1 yr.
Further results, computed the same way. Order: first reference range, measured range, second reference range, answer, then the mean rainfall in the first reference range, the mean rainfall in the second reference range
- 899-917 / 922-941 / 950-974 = 0.1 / 204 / 182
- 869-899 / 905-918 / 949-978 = -0.2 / 211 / 181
